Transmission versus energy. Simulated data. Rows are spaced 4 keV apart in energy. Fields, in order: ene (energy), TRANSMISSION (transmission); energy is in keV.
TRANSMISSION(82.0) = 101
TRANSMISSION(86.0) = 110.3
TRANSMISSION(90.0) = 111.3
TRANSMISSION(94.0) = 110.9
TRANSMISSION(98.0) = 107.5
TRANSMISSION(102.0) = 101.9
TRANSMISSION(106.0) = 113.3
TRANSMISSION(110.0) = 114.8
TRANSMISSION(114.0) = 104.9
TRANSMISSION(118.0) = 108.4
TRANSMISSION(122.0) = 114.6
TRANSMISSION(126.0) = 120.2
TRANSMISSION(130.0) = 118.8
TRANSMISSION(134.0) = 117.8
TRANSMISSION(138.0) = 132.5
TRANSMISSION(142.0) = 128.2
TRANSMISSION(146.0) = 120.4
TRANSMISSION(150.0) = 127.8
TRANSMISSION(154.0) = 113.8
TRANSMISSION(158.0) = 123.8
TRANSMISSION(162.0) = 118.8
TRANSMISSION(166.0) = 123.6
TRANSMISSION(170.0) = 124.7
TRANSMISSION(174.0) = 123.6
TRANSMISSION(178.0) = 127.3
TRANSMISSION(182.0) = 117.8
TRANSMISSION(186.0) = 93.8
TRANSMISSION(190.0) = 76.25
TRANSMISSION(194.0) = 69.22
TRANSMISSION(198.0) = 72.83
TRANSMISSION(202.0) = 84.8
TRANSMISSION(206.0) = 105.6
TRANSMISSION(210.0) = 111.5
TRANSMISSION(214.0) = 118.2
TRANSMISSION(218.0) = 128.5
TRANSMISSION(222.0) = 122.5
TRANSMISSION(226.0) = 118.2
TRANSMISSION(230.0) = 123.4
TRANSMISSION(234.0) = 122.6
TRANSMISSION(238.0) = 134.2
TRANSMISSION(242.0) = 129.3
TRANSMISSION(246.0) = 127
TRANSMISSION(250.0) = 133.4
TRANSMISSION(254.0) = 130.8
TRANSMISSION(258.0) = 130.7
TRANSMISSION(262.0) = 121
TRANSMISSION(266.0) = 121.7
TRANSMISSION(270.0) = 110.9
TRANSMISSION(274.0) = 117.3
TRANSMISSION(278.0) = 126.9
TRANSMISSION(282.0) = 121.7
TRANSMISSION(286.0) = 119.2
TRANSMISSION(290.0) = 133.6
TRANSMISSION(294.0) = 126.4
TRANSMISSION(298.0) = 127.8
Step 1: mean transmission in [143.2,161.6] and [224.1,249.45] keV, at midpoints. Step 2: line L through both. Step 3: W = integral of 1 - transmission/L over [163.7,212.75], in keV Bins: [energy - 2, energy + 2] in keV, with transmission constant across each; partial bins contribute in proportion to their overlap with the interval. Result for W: 8.2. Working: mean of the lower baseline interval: 122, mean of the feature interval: 103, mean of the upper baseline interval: 126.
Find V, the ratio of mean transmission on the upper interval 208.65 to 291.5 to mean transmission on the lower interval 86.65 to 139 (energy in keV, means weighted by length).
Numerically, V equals 1.1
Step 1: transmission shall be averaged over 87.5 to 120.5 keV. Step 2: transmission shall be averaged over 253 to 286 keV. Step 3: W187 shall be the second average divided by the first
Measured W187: 1.12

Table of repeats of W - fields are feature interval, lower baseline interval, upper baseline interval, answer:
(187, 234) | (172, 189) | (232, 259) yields 6.9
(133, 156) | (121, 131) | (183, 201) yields -3.4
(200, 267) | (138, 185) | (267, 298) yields 0.7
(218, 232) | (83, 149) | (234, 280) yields 0.1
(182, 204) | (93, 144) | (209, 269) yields 6.9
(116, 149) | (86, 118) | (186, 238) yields -3.7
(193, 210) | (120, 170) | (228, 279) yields 5.0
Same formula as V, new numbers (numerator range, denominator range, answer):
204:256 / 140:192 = 1.06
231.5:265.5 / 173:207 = 1.34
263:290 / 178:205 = 1.35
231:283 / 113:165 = 1.05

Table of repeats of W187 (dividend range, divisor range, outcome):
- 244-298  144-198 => 1.13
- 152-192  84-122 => 1.04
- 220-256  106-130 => 1.12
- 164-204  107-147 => 0.86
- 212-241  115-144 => 1.04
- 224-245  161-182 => 1.02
